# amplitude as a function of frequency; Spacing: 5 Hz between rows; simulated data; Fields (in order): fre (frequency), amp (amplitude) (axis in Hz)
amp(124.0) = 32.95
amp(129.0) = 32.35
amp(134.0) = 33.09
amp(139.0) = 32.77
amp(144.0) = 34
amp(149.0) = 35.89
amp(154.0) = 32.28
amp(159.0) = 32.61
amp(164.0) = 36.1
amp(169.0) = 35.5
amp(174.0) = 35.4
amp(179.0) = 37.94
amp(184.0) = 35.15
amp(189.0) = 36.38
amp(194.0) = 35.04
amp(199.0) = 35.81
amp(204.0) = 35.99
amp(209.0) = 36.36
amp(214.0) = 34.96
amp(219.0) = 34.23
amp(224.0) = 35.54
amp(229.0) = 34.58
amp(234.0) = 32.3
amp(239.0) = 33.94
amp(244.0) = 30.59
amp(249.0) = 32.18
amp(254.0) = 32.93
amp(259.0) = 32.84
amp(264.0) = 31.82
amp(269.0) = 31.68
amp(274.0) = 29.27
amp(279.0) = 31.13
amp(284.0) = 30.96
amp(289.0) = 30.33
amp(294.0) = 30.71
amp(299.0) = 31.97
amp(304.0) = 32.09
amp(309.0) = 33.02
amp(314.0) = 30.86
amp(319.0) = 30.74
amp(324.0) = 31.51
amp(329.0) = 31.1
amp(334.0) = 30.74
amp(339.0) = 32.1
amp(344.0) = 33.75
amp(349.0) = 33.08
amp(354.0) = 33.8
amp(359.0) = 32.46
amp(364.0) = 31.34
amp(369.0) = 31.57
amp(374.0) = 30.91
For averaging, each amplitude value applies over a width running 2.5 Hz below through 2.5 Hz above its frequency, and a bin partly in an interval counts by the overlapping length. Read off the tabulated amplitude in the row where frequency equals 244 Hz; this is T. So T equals 30.59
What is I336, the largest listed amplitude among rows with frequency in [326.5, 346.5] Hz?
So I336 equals 33.75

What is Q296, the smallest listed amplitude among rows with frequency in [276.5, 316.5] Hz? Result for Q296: 30.33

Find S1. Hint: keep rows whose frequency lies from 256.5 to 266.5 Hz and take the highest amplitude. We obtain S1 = 32.84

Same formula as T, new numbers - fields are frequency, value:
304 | 32.09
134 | 33.09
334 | 30.74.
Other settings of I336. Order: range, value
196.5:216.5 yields 36.36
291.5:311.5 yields 33.02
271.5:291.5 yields 31.13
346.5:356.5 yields 33.8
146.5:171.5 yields 36.1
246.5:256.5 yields 32.93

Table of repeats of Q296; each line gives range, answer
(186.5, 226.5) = 34.23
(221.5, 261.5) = 30.59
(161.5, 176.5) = 35.4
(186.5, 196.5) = 35.04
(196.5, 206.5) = 35.81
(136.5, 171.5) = 32.28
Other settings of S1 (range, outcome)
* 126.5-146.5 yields 34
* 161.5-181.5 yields 37.94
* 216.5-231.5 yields 35.54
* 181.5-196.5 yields 36.38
